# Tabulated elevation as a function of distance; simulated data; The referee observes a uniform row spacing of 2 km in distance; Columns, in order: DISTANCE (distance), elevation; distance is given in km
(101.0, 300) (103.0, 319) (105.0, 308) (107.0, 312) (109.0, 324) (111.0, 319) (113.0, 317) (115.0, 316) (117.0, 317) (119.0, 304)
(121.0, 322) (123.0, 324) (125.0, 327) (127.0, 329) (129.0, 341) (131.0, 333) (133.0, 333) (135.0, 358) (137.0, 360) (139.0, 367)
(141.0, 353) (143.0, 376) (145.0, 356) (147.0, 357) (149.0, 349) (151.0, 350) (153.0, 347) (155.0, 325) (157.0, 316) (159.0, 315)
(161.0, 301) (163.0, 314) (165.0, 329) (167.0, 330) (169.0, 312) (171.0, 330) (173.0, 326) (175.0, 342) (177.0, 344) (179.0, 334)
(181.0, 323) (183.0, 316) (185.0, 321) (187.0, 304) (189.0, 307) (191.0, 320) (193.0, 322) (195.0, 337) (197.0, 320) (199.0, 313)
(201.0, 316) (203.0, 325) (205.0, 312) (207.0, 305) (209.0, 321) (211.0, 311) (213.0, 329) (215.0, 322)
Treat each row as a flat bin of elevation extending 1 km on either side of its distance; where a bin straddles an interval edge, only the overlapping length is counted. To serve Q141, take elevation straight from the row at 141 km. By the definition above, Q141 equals 353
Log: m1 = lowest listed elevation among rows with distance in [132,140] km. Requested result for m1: 333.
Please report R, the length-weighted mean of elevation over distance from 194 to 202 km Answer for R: 322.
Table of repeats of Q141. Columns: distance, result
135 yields 358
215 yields 322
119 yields 304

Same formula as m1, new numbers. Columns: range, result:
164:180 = 312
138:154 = 347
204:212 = 305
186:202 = 304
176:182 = 323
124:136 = 327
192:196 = 322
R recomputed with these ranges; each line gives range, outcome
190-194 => 321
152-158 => 329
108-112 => 322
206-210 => 313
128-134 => 336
